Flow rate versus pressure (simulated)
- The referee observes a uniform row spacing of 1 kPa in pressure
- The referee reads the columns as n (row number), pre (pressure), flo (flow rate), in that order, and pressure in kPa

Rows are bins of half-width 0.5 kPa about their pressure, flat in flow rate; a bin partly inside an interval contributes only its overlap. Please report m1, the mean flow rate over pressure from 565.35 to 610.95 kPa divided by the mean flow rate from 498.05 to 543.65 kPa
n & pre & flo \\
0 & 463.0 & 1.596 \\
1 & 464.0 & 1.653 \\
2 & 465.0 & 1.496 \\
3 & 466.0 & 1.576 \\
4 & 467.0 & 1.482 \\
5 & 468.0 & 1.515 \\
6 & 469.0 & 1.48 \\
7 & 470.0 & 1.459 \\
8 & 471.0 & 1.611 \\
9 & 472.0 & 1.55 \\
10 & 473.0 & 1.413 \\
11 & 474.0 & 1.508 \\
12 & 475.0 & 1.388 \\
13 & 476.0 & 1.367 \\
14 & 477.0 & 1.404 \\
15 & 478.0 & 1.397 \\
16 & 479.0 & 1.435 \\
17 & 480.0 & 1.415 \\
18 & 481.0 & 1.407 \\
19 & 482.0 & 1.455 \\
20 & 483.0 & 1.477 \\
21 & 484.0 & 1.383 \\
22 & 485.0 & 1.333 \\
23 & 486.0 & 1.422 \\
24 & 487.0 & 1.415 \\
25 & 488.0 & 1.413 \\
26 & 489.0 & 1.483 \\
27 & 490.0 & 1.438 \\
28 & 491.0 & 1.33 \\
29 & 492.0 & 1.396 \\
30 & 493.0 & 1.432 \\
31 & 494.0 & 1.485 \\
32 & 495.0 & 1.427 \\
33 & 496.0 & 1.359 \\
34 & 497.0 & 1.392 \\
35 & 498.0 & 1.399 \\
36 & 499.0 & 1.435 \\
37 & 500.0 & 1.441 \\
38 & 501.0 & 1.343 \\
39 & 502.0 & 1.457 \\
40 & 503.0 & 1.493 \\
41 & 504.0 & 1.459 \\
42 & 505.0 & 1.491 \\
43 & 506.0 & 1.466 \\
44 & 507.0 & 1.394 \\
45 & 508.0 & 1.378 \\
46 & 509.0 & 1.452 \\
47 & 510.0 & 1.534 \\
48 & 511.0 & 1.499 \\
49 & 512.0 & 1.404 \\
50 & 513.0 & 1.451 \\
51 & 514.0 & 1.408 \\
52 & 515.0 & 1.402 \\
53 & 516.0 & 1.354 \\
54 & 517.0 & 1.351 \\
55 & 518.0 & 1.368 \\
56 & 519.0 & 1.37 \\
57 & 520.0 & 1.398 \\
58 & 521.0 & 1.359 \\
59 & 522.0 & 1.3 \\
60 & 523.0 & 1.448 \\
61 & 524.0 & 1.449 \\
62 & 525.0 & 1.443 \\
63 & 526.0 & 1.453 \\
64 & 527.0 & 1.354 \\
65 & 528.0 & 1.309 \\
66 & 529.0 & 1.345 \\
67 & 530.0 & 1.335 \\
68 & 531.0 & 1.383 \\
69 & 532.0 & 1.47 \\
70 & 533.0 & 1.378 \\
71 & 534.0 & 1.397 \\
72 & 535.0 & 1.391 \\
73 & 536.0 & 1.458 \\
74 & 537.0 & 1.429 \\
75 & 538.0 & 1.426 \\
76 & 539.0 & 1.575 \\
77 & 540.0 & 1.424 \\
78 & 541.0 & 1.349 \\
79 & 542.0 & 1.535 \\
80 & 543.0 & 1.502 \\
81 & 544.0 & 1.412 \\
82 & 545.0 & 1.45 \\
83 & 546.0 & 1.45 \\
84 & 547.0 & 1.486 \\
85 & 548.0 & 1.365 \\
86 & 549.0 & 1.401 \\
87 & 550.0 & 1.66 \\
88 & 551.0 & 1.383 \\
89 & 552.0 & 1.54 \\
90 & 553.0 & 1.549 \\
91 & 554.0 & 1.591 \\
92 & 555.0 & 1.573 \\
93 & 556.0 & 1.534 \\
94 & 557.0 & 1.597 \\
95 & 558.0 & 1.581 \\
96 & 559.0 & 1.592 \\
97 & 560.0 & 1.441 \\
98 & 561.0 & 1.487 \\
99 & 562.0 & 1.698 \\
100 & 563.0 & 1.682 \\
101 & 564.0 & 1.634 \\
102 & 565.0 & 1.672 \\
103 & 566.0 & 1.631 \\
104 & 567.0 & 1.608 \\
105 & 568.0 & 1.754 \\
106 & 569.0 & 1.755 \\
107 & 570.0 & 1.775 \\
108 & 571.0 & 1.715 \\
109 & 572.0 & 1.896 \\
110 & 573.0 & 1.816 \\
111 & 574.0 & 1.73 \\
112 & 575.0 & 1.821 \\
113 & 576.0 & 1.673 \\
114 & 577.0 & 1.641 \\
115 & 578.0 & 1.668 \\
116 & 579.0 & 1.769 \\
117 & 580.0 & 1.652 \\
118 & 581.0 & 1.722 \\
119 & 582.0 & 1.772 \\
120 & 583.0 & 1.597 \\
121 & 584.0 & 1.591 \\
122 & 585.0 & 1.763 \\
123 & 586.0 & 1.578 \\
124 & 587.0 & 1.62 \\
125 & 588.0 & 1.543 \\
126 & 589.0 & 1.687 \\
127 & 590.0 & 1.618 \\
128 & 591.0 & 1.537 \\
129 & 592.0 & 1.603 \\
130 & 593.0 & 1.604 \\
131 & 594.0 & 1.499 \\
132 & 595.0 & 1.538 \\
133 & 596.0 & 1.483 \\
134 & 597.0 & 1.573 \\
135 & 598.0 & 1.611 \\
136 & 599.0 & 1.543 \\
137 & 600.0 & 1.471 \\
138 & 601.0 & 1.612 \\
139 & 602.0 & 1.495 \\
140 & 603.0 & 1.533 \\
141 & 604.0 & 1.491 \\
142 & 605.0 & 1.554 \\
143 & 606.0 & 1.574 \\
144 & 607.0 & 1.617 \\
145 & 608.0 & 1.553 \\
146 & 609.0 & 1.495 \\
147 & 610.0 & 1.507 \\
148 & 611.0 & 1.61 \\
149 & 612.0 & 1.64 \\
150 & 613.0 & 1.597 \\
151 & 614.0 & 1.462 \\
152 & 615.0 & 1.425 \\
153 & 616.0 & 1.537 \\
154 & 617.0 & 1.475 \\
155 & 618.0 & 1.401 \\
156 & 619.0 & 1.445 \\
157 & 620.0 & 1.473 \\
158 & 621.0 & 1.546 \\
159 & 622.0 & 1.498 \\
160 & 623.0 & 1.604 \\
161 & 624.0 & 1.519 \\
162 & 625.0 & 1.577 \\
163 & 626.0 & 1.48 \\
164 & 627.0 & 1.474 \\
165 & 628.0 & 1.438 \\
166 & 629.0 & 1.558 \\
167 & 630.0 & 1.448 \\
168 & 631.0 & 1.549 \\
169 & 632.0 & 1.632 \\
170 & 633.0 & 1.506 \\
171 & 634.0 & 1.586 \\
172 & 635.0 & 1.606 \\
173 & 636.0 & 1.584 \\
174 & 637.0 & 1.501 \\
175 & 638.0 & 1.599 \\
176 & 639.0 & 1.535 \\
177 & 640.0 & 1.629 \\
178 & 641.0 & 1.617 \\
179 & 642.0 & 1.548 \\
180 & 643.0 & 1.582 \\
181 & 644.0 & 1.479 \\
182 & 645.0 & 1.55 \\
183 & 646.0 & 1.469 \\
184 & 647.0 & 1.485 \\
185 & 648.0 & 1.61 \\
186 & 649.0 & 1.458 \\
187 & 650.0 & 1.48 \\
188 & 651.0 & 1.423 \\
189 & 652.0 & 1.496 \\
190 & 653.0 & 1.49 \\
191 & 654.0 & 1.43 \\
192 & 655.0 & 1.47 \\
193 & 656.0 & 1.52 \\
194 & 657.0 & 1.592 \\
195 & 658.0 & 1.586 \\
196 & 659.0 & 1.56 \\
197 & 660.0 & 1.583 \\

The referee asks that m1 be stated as 1.15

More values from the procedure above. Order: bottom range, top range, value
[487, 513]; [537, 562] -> 1.05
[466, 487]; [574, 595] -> 1.14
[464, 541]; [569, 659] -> 1.10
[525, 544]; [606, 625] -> 1.08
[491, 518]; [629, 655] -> 1.08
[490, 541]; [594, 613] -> 1.10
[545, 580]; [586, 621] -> 0.95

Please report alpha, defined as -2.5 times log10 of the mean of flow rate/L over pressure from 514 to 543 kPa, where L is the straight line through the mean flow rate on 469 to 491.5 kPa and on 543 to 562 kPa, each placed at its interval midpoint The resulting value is 0.06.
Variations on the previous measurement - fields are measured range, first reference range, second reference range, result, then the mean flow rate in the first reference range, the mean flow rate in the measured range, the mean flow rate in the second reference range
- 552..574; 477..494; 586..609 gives -0.09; 1.42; 1.65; 1.56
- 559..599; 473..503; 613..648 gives -0.11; 1.42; 1.65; 1.53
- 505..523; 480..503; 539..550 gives 0.02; 1.42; 1.41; 1.45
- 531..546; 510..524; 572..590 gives 0.04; 1.4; 1.44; 1.69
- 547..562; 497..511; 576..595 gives 0.03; 1.44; 1.53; 1.64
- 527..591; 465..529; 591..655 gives -0.06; 1.43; 1.57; 1.53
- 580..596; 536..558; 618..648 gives -0.07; 1.49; 1.61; 1.53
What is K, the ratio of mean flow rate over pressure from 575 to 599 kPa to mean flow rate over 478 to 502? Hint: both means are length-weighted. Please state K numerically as 1.15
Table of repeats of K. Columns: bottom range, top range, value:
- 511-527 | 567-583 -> 1.24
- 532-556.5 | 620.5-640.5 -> 1.05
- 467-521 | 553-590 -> 1.16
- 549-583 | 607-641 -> 0.93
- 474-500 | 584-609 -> 1.11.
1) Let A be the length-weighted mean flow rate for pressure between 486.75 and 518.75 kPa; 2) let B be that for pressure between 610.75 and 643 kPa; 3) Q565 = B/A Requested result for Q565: 1.1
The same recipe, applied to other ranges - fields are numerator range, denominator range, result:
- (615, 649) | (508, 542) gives 1.08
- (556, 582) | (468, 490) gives 1.17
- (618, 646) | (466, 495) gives 1.07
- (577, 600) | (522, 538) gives 1.15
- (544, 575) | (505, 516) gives 1.11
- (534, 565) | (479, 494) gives 1.06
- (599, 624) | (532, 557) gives 1.04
